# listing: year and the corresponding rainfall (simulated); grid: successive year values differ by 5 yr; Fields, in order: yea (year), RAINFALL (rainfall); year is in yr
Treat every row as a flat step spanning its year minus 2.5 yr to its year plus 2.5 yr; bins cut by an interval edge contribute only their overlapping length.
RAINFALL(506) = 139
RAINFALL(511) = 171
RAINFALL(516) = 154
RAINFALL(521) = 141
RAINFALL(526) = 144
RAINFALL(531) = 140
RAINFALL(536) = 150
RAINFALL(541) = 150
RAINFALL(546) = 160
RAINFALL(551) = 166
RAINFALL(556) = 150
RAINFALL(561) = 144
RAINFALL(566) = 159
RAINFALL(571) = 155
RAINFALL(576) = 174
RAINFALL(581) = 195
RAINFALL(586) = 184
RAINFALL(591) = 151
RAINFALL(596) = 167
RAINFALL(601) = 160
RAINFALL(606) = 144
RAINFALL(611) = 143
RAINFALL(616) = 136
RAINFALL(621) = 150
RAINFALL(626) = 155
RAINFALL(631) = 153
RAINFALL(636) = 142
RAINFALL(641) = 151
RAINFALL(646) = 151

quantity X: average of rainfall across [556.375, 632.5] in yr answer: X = 158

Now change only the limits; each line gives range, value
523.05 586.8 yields 159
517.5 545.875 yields 147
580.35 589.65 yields 184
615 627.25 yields 148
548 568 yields 155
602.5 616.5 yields 143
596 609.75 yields 154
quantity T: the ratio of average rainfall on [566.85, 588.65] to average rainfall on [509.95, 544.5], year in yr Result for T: 1.17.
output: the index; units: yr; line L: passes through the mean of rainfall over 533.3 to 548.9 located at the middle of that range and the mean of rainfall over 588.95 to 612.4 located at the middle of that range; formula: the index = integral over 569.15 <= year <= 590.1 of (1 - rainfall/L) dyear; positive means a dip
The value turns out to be -3.0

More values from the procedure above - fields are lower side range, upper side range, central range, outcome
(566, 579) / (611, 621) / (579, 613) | -2.4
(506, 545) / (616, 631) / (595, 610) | -0.5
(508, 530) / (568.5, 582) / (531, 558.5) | 1.2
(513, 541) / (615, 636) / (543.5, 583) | -4.0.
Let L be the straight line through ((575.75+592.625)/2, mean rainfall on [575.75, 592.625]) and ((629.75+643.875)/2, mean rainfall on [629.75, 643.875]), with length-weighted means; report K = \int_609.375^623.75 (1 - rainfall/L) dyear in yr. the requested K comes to 1.5 yr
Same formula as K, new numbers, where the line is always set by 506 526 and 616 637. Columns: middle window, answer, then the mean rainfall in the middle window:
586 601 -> -1.4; 163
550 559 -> -0.3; 156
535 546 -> -0.1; 152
